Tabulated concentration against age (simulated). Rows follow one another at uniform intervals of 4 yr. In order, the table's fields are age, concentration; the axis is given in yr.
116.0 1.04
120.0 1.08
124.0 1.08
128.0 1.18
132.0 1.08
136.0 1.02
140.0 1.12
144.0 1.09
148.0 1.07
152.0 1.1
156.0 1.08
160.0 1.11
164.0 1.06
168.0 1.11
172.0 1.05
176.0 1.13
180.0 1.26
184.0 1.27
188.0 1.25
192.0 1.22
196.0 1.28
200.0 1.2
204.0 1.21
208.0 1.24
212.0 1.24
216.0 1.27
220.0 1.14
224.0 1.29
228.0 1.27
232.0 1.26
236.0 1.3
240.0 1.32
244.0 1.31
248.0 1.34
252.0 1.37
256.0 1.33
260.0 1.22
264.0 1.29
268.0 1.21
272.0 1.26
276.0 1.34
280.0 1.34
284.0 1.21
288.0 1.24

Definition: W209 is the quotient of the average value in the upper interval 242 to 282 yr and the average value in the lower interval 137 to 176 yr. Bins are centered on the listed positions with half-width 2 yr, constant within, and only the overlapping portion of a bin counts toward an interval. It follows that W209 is 1.20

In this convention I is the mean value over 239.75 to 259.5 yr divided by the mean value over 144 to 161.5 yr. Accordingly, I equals 1.2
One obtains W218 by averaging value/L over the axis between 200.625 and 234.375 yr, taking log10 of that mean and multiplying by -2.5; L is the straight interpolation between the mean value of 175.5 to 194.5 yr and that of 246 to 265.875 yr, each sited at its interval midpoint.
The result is 0.03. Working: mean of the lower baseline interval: 1.24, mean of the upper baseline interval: 1.31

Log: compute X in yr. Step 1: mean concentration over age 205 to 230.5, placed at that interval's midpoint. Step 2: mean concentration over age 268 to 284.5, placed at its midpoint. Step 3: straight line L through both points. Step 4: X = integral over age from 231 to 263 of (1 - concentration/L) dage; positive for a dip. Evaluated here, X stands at -1.1 yr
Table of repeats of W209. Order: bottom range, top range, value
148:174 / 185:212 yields 1.14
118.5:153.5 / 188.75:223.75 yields 1.13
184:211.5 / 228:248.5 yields 1.05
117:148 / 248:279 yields 1.19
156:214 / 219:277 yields 1.09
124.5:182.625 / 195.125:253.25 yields 1.15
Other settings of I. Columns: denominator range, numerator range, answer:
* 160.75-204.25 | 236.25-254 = 1.13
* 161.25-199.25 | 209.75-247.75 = 1.08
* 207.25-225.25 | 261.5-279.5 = 1.04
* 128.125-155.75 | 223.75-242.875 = 1.19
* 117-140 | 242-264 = 1.20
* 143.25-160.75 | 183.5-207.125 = 1.14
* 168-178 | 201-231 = 1.13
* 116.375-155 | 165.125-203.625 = 1.10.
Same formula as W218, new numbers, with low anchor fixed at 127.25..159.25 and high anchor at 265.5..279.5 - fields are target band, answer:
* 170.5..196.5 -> -0.054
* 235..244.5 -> -0.069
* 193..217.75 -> -0.053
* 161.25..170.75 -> 0.038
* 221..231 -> -0.047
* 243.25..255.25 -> -0.082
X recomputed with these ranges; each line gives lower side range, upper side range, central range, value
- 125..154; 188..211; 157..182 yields 1.0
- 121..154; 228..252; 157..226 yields 0.7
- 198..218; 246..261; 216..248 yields 0.1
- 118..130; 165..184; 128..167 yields 1.5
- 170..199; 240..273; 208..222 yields 0.3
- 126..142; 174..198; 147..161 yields 0.8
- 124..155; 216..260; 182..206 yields -0.7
